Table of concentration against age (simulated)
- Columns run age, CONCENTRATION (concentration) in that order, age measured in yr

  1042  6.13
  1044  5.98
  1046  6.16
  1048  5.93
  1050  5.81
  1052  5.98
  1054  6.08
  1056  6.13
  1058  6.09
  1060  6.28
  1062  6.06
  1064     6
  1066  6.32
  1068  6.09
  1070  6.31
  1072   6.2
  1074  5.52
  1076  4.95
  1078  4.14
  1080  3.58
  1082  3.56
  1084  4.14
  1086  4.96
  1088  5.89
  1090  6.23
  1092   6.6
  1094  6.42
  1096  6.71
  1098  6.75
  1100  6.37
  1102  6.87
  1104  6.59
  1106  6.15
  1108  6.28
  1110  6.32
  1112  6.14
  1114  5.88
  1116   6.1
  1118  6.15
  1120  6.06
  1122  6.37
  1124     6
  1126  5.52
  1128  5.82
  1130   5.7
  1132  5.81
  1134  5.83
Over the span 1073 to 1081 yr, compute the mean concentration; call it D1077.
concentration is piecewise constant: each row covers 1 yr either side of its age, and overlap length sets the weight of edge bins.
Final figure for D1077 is 4.55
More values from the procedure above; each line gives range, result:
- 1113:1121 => 6.05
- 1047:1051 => 5.87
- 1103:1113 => 6.3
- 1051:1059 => 6.07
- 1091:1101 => 6.57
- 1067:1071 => 6.2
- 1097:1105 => 6.65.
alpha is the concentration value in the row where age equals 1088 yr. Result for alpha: 5.89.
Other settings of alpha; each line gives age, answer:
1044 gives 5.98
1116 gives 6.1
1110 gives 6.32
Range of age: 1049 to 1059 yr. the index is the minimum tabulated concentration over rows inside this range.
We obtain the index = 5.81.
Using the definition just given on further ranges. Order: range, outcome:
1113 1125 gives 5.88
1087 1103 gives 5.89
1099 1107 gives 6.15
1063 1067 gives 6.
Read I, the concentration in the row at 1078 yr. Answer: 4.14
